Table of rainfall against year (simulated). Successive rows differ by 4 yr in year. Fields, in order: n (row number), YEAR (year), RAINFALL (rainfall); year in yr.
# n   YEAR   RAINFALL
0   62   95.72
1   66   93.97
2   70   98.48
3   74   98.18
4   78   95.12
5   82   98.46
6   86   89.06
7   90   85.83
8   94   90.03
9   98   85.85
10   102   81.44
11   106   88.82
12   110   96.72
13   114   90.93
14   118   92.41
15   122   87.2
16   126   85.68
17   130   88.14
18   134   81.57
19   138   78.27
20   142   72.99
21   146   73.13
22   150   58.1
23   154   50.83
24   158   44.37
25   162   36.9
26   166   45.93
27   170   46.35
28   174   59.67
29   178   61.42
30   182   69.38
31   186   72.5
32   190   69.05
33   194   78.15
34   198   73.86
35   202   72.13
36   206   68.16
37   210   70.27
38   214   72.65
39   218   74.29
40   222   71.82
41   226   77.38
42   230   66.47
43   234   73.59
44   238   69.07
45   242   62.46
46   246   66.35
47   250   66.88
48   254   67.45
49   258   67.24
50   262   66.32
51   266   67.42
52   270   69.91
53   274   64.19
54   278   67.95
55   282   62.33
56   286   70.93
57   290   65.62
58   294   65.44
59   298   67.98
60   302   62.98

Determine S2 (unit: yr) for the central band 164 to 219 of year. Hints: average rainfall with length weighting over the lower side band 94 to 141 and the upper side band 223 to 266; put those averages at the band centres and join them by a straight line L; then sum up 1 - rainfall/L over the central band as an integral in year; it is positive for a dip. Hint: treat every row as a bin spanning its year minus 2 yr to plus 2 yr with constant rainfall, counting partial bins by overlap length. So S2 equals 6.7 yr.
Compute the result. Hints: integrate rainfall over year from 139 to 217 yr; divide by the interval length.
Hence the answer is 63.3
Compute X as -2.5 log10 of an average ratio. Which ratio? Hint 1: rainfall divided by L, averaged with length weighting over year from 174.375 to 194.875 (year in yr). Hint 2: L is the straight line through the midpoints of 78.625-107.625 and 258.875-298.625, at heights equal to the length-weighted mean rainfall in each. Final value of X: 0.13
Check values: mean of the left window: 88.8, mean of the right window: 66.8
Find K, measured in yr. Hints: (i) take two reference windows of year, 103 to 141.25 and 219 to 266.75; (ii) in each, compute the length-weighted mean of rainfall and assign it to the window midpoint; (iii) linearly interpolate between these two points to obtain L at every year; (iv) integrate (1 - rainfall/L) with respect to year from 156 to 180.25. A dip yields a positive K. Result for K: 9.3 yr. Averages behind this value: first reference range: 87.1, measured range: 49.3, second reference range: 68.7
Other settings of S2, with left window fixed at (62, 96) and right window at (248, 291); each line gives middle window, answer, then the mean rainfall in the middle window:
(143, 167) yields 8.8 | 52.7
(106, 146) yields 0.8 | 85.5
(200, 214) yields 1.0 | 70.5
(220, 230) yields 0.0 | 73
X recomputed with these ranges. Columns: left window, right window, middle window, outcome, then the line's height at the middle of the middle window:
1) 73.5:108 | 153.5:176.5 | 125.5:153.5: -0.20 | 62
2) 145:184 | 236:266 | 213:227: -0.19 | 62.1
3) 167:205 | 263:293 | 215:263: -0.04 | 66.7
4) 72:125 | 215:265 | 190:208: 0.04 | 75.4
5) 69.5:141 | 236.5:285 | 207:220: 0.02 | 73.4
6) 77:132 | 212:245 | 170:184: 0.27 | 78.6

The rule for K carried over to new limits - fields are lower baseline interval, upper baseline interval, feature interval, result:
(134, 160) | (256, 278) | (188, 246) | -4.6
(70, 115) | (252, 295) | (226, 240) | 0.3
